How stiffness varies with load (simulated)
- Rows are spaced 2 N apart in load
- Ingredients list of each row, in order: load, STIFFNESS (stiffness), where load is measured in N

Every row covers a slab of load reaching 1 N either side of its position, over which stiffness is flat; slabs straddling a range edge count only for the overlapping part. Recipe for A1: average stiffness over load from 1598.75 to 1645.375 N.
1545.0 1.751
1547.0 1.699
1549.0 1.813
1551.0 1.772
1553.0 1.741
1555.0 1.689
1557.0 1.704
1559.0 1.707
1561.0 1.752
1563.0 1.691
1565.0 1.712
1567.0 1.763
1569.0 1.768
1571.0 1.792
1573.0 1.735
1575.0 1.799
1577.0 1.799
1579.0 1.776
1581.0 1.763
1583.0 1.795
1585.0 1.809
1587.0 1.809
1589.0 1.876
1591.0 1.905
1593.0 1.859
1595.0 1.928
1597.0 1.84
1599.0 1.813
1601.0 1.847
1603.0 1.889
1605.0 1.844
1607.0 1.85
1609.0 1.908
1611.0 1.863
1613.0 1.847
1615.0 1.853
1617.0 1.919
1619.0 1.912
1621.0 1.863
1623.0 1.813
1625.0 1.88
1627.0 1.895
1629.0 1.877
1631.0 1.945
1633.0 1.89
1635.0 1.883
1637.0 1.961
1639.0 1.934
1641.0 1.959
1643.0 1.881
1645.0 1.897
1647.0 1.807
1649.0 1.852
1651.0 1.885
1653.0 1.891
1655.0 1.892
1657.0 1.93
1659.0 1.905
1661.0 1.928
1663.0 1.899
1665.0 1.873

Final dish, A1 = 1.89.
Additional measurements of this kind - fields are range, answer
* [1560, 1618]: 1.82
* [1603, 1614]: 1.86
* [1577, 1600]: 1.83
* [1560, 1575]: 1.75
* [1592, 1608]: 1.86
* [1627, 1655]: 1.9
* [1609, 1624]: 1.87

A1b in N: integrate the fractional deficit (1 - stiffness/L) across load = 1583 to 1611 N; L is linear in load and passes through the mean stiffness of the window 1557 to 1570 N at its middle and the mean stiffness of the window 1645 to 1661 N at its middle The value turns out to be -1.09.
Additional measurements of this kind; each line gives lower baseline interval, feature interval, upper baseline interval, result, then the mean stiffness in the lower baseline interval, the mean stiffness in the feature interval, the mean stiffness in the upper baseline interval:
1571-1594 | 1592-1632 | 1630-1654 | -0.4 N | 1.81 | 1.87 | 1.9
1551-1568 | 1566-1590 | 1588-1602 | 0.1 N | 1.72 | 1.79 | 1.87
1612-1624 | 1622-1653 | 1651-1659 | -0.1 N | 1.87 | 1.89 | 1.9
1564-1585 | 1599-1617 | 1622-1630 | -0.3 N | 1.77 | 1.86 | 1.87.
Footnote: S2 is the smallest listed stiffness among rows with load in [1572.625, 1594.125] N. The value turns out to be 1.735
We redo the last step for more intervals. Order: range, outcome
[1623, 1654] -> 1.807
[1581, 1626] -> 1.763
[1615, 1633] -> 1.813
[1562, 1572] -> 1.691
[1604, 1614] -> 1.844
